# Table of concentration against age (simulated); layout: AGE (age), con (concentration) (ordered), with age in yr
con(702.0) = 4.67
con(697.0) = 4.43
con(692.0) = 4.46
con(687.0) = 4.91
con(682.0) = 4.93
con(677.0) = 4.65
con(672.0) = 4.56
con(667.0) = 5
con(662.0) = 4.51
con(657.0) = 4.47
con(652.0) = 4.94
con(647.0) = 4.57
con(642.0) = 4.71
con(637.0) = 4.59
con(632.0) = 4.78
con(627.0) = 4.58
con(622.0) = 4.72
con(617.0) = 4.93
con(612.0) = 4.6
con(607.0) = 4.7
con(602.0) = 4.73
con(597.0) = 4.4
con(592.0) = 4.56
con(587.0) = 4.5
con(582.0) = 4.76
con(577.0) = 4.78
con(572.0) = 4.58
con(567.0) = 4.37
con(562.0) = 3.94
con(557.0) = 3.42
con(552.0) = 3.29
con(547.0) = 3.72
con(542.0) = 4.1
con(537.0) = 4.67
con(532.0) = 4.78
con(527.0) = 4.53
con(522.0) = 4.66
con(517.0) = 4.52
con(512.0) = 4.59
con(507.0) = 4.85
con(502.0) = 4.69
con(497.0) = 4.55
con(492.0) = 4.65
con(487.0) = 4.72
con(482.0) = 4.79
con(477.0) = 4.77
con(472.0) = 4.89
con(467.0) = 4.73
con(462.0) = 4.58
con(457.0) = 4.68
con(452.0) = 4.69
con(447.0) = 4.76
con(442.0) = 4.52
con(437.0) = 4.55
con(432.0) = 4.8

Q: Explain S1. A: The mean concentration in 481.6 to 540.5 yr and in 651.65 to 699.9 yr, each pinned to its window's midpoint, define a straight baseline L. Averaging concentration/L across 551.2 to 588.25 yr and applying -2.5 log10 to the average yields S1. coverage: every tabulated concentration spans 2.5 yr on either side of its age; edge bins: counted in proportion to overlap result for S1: 0.10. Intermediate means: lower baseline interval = 4.65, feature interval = 4.24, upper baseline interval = 4.67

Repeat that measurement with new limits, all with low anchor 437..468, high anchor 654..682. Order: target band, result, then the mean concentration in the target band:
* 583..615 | 0.016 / 4.6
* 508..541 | 0.010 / 4.61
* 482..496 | -0.009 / 4.69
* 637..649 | 0.008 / 4.63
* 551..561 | 0.325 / 3.45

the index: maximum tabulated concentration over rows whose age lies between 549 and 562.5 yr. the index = 3.94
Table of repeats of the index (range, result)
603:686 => 5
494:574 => 4.85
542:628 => 4.93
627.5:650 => 4.78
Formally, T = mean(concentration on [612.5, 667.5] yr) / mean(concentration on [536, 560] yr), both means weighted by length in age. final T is 1.24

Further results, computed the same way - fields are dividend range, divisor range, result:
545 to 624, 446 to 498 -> 0.93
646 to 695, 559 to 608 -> 1.04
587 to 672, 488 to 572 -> 1.07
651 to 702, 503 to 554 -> 1.07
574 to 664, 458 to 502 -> 0.99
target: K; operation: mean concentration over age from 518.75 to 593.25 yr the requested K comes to 4.31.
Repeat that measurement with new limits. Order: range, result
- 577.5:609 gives 4.62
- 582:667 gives 4.66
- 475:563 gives 4.41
